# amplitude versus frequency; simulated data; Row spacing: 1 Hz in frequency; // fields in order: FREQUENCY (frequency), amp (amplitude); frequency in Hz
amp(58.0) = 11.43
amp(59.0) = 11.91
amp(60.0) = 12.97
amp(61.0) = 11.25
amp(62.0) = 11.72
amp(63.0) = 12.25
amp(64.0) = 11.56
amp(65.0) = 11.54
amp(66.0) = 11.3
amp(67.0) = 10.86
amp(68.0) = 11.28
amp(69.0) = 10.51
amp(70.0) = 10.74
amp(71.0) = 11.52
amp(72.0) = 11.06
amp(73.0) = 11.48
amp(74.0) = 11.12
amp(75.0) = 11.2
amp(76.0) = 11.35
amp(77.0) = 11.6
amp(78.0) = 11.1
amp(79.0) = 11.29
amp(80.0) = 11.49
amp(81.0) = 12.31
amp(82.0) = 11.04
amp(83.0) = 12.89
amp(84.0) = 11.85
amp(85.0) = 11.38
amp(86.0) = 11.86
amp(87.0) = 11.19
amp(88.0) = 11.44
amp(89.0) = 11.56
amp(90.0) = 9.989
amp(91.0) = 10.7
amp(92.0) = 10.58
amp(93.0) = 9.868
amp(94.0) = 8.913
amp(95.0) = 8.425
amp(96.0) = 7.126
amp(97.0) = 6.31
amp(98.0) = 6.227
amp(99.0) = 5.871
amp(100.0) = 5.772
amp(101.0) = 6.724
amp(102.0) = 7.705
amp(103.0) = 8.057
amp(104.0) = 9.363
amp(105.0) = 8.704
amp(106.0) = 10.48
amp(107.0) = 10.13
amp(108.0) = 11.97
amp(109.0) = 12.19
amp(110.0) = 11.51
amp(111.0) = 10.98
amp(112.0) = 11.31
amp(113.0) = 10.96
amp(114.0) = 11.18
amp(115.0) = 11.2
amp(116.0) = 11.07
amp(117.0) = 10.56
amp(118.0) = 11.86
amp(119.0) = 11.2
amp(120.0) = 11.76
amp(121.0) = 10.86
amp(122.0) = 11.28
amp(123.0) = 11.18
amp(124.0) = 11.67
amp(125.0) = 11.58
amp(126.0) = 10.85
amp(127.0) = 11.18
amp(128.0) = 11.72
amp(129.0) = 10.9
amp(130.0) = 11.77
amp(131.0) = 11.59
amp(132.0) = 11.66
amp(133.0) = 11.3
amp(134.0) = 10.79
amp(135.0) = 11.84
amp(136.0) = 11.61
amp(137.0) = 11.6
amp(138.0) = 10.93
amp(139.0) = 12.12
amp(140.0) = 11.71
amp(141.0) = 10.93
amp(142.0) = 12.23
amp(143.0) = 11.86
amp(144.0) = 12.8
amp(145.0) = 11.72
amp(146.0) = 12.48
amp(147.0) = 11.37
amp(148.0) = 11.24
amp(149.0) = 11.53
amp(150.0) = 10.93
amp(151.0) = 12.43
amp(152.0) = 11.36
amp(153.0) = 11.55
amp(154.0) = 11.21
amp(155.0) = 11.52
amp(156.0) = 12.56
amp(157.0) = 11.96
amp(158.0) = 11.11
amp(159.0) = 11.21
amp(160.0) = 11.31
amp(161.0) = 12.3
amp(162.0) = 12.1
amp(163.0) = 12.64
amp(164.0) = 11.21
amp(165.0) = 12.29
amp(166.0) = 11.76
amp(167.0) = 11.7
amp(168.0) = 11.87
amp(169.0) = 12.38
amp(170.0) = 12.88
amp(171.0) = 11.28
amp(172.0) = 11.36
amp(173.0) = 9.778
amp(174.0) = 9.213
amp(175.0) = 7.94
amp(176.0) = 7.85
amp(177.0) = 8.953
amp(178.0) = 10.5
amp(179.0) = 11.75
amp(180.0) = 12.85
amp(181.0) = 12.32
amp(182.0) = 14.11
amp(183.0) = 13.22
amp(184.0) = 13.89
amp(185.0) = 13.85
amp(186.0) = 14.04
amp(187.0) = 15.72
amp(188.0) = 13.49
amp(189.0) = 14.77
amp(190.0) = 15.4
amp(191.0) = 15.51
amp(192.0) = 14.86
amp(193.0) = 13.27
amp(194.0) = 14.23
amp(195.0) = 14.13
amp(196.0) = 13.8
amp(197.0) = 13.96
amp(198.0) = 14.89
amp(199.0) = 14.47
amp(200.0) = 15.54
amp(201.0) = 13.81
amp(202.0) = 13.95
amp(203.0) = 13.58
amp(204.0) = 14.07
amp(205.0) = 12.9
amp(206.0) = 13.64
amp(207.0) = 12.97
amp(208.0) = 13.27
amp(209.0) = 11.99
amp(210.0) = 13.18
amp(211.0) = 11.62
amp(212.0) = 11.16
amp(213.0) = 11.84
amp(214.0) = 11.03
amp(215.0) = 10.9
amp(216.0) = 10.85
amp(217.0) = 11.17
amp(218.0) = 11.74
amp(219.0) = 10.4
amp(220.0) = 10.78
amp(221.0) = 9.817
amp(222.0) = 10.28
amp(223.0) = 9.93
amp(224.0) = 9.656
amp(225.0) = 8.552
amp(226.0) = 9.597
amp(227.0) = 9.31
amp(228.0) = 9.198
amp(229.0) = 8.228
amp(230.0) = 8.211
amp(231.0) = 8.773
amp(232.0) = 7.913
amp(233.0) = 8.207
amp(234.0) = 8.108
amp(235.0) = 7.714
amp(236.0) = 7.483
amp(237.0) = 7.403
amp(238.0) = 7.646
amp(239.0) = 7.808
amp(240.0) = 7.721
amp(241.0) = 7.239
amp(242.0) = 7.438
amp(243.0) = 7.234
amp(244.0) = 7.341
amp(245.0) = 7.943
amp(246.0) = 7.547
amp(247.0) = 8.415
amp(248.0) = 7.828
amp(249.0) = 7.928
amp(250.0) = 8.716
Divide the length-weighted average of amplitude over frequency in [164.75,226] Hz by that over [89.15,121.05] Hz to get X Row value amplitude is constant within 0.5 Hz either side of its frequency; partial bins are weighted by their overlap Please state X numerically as 1.27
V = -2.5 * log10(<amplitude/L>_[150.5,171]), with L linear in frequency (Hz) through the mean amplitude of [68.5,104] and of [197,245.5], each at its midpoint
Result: -0.16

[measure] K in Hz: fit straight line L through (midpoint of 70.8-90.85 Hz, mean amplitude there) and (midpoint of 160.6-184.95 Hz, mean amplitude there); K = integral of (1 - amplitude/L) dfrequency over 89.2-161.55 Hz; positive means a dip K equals 4.74 Hz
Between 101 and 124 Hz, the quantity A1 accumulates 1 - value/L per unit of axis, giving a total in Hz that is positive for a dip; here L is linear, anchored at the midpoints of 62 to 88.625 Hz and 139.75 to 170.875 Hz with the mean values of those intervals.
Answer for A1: 1.92 Hz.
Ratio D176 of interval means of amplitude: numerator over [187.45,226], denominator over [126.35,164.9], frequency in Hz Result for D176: 1.1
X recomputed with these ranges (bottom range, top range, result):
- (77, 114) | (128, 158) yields 1.16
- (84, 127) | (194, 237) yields 1.11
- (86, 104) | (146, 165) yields 1.34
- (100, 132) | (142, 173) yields 1.10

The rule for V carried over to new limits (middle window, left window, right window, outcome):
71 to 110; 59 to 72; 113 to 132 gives 0.131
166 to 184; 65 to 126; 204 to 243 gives -0.116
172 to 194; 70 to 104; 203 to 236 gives -0.204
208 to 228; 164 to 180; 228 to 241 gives -0.225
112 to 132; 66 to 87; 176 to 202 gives 0.092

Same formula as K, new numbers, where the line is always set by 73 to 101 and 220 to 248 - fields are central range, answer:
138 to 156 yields -4.41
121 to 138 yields -3.12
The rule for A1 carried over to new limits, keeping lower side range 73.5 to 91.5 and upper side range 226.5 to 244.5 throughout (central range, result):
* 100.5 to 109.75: 1.1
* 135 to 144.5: -1.5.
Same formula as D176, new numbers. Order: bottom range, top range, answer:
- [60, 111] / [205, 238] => 0.98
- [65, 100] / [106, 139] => 1.08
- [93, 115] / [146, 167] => 1.28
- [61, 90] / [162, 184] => 1.00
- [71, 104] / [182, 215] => 1.37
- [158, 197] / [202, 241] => 0.82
